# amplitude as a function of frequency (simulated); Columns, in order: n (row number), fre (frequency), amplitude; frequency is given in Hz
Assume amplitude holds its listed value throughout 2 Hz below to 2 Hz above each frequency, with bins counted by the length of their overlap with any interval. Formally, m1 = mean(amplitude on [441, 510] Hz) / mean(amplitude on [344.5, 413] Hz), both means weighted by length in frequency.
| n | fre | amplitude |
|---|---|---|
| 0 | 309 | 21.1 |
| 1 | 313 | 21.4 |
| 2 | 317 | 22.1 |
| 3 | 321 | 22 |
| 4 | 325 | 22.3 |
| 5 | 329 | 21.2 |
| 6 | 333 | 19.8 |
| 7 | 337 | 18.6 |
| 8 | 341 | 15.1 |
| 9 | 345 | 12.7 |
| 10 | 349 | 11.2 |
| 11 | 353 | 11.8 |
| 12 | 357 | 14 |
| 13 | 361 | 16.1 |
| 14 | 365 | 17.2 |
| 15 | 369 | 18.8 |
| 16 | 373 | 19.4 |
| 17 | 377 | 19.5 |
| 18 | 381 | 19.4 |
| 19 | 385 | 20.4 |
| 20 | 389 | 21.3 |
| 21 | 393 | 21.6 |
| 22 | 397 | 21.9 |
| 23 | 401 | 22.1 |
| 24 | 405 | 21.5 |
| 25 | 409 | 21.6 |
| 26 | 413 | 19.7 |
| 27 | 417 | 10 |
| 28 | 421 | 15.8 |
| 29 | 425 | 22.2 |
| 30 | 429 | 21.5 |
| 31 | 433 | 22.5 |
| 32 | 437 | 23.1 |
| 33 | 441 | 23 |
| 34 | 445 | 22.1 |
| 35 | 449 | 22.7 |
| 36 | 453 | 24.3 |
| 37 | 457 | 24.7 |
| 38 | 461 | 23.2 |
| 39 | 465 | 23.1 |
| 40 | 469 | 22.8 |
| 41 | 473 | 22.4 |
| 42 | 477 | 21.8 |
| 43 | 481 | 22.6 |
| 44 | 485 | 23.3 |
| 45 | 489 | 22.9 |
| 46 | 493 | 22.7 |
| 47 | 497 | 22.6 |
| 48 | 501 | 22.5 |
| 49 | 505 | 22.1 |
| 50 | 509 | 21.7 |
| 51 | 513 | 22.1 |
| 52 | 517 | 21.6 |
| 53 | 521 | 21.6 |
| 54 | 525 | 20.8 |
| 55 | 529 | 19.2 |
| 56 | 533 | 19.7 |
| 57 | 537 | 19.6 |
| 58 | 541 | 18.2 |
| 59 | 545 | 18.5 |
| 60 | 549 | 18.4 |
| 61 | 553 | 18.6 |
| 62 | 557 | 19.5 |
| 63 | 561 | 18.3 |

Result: 1.24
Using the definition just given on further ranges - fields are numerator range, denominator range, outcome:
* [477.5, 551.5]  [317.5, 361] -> 1.24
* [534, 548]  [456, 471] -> 0.80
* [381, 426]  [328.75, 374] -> 1.23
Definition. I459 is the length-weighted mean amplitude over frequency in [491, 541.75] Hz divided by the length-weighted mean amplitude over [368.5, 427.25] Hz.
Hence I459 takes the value 1.07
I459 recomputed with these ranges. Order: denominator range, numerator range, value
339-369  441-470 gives 1.62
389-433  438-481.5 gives 1.15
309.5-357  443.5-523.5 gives 1.26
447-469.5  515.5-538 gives 0.87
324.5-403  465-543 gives 1.19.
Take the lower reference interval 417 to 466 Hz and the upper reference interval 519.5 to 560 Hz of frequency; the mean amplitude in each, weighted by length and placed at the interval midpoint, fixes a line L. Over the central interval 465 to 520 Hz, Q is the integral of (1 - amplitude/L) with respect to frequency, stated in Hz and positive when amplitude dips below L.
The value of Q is -5.0 Hz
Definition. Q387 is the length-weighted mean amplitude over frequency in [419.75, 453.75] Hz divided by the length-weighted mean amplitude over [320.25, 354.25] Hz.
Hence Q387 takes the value 1.3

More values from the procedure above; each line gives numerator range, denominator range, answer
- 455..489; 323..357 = 1.40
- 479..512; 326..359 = 1.43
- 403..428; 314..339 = 0.88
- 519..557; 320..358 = 1.15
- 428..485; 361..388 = 1.21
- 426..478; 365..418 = 1.15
